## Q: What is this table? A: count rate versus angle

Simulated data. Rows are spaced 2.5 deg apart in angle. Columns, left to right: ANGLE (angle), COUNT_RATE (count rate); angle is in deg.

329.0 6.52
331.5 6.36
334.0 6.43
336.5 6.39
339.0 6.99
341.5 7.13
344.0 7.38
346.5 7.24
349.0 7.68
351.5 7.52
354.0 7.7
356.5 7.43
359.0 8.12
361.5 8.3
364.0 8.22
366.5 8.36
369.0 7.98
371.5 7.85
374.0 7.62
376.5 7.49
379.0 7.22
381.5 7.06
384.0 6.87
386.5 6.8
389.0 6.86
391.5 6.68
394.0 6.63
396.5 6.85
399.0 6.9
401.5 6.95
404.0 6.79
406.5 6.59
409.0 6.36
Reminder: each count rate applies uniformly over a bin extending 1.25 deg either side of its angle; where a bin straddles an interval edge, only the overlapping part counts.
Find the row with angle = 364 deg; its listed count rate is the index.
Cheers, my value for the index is 8.22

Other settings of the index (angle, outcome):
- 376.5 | 7.49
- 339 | 6.99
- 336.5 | 6.39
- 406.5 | 6.59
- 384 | 6.87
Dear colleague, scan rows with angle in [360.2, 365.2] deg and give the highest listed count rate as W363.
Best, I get 8.3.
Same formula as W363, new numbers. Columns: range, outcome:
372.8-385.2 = 7.62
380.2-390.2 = 7.06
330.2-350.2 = 7.68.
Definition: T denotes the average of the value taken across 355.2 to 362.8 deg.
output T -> 7.95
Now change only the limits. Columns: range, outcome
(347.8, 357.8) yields 7.58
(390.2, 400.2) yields 6.76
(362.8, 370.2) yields 8.19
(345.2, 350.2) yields 7.46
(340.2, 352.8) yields 7.39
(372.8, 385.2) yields 7.25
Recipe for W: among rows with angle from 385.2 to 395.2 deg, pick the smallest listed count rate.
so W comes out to 6.63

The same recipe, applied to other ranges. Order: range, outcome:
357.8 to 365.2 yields 8.12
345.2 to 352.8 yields 7.24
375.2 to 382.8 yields 7.06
